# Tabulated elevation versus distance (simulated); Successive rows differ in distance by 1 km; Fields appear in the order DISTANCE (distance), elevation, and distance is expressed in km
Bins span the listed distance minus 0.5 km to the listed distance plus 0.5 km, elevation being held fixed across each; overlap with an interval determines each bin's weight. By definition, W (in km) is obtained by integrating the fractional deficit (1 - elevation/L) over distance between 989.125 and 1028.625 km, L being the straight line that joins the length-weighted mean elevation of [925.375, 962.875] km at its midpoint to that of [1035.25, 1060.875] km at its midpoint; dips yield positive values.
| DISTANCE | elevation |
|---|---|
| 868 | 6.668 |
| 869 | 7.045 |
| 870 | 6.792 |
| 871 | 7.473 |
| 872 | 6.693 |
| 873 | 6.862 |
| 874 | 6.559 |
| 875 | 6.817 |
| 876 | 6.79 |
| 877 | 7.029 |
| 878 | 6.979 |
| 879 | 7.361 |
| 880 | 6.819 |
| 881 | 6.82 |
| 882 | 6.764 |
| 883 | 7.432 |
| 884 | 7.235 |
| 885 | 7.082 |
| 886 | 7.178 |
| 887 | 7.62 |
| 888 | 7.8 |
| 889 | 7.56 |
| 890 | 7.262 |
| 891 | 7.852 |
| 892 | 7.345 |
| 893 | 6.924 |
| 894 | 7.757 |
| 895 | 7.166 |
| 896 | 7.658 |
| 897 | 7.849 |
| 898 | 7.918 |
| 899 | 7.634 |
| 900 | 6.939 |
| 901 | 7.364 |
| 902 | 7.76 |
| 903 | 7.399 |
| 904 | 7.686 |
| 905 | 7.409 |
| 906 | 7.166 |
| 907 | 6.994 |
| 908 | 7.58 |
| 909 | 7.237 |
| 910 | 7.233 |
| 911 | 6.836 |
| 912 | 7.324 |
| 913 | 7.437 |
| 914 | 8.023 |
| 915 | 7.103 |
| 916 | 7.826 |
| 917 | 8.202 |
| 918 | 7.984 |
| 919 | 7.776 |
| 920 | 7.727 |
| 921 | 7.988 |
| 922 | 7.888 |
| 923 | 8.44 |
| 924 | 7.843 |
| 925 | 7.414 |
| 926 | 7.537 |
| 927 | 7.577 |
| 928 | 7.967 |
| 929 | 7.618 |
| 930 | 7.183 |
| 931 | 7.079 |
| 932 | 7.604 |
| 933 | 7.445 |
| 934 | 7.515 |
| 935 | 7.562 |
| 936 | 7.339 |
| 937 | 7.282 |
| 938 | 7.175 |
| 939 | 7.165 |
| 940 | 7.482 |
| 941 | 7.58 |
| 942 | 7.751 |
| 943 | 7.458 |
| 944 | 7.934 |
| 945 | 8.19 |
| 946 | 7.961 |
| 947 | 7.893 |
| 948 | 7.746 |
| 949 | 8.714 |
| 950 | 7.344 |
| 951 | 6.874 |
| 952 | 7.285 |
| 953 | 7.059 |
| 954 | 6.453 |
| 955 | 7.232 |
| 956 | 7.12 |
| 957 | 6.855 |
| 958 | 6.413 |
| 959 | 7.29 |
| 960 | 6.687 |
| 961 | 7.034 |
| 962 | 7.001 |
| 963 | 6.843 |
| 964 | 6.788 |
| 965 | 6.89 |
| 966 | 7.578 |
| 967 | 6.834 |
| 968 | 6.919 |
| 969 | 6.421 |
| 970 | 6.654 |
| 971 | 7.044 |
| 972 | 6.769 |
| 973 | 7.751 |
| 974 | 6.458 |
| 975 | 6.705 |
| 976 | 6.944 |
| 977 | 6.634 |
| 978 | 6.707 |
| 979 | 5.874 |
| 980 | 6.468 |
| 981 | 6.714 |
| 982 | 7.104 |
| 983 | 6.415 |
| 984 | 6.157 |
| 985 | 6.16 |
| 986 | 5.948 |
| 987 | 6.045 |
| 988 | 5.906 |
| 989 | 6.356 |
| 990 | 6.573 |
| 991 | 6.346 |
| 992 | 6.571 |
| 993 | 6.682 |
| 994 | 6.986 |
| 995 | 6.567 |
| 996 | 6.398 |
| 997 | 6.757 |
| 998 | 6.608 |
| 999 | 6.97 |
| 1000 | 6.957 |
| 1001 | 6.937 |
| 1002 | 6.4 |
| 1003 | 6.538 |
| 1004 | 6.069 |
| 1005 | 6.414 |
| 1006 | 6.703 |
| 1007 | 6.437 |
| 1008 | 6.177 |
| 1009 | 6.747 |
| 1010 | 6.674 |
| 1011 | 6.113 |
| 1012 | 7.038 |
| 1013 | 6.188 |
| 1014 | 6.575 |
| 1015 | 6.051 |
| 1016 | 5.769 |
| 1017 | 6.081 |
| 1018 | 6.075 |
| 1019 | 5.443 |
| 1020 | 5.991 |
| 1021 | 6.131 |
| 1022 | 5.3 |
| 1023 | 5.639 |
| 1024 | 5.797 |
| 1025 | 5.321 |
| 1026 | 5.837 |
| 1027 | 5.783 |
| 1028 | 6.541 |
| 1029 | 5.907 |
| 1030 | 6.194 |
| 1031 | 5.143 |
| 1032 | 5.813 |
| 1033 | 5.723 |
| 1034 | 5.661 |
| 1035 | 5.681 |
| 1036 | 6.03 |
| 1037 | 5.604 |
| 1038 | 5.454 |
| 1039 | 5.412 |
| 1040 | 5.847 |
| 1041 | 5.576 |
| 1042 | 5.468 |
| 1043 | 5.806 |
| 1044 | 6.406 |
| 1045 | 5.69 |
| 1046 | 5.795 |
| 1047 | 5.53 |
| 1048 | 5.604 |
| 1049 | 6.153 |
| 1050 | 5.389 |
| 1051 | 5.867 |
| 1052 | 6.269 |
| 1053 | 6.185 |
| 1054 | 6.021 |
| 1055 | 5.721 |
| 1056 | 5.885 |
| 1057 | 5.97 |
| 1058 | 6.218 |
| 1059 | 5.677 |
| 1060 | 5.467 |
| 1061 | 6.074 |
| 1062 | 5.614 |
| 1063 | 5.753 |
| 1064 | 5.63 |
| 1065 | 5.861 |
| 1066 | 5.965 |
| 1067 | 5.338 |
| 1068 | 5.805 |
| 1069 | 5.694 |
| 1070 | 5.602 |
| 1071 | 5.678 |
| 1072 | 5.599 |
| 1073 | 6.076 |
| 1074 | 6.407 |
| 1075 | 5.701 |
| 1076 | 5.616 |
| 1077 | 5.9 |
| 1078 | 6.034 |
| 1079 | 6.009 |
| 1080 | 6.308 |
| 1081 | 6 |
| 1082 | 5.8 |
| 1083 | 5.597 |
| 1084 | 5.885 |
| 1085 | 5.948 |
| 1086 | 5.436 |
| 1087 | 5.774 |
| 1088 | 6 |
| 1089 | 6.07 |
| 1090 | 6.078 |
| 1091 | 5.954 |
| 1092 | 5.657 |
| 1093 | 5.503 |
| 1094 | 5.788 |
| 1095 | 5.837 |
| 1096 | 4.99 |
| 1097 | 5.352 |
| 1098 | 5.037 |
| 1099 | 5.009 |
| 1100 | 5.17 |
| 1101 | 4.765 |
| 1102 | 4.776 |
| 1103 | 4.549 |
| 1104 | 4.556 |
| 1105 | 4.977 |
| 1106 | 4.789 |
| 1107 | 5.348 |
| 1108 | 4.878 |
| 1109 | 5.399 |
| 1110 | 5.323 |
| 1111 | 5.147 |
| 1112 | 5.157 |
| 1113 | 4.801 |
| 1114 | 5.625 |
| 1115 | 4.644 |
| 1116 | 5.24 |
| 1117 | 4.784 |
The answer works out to 0.6 km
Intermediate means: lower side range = 7.38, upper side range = 5.8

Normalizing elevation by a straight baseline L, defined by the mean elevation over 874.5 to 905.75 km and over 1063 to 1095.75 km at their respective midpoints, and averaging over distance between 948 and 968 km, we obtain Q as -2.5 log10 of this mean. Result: -0.046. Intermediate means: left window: 7.33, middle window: 7.08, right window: 5.82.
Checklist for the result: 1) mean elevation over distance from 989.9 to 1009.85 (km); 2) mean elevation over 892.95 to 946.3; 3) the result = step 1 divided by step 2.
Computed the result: 0.87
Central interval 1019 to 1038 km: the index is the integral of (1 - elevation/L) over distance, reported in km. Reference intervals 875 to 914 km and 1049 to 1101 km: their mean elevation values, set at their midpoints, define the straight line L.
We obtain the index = 1.2 km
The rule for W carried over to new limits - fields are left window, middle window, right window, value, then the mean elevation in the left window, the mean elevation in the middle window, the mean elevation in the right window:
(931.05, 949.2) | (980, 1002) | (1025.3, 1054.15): 0.5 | 7.62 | 6.53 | 5.8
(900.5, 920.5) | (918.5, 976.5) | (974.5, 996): -2.8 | 7.5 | 7.33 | 6.47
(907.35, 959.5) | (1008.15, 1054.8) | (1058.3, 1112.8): 2.6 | 7.51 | 5.9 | 5.56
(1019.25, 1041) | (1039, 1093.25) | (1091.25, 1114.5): -3.8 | 5.75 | 5.83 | 5.16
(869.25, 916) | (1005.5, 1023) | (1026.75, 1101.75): 0.0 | 7.28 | 6.19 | 5.75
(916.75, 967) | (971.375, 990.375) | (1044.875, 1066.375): 1.1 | 7.45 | 6.51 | 5.84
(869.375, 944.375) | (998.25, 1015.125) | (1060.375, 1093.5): -0.2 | 7.41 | 6.54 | 5.83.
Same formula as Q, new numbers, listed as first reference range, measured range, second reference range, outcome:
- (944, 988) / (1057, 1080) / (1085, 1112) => -0.03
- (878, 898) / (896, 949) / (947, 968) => -0.05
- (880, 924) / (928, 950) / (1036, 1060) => -0.08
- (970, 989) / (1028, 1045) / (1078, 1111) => 0.05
